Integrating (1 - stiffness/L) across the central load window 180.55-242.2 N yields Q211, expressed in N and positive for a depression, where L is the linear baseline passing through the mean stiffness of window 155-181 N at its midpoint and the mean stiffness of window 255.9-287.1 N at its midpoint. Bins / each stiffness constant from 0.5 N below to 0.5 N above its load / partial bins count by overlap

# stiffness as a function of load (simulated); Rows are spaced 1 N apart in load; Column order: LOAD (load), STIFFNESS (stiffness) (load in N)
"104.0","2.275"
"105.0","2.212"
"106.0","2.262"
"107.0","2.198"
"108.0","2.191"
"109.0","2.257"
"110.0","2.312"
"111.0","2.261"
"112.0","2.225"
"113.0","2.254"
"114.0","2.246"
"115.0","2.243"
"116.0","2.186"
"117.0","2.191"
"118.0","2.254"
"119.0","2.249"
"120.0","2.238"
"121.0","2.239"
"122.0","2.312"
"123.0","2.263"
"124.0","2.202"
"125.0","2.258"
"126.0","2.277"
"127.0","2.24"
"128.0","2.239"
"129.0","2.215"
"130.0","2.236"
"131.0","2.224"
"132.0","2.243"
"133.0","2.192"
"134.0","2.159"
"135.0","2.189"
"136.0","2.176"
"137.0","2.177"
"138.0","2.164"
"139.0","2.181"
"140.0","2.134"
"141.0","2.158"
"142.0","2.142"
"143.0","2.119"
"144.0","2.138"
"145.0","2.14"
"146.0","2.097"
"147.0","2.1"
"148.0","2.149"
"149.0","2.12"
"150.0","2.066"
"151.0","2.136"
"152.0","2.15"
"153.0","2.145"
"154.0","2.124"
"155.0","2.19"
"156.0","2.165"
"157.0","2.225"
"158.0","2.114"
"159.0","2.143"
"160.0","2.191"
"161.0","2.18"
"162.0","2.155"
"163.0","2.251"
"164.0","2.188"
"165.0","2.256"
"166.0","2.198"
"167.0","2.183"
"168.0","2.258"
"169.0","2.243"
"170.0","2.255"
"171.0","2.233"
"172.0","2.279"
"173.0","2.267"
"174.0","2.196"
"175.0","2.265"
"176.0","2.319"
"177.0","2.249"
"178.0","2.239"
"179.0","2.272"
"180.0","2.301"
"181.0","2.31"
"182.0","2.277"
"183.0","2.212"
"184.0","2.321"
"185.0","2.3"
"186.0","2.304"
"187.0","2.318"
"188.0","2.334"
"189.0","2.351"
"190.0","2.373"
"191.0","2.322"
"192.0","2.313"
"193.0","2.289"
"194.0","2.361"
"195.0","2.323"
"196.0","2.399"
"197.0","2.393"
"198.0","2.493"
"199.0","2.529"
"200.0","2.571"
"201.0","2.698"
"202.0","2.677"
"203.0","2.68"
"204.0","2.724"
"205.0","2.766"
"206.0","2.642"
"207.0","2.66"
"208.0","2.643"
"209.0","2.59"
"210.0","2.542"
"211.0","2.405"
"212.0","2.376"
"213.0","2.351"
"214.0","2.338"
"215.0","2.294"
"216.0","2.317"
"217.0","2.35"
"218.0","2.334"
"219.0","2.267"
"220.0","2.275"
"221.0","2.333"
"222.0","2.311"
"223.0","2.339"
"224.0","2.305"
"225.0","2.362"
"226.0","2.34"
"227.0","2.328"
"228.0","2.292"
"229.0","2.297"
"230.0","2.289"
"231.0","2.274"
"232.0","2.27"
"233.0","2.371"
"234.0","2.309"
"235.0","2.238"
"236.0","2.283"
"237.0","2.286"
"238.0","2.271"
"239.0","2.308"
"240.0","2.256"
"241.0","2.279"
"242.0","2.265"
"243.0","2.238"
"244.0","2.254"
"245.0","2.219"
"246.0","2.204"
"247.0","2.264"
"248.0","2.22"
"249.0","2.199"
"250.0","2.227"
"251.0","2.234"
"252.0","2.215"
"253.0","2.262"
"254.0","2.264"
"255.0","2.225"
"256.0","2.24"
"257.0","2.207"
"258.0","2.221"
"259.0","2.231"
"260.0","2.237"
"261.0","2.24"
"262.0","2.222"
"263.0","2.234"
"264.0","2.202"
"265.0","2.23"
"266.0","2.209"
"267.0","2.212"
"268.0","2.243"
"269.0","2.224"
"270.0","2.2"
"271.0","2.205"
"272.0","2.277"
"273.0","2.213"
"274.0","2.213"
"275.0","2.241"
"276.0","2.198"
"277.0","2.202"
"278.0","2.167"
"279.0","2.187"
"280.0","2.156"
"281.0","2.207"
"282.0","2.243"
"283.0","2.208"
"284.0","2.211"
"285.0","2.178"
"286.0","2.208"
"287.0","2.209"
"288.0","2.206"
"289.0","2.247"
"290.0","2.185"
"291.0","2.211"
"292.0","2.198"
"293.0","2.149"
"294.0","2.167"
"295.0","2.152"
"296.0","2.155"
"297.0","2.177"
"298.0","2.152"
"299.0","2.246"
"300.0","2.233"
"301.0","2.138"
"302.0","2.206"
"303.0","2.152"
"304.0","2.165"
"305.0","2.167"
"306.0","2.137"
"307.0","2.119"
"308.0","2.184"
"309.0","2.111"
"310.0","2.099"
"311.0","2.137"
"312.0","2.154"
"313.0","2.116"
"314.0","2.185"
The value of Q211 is -4.5 N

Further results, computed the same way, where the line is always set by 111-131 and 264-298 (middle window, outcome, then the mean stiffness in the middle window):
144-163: 0.73 N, 2.15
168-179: -0.14 N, 2.26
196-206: -1.73 N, 2.61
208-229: -1.34 N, 2.36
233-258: -0.45 N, 2.25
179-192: -0.49 N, 2.31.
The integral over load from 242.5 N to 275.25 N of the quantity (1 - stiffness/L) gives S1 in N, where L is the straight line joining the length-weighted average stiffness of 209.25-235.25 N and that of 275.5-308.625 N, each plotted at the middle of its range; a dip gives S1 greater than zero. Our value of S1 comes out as 0.4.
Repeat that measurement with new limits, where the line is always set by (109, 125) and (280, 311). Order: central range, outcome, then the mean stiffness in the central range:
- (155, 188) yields -0.2 N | 2.24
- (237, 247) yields -0.3 N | 2.26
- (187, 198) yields -0.7 N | 2.35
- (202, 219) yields -2.2 N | 2.5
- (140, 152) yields 0.6 N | 2.13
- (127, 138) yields 0.2 N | 2.2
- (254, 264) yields -0.2 N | 2.23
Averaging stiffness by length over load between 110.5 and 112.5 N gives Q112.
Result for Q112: 2.24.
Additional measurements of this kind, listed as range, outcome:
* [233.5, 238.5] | 2.28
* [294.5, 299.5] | 2.18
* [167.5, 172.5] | 2.25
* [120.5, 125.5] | 2.25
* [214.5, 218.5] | 2.32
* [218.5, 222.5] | 2.3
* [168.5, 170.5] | 2.25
